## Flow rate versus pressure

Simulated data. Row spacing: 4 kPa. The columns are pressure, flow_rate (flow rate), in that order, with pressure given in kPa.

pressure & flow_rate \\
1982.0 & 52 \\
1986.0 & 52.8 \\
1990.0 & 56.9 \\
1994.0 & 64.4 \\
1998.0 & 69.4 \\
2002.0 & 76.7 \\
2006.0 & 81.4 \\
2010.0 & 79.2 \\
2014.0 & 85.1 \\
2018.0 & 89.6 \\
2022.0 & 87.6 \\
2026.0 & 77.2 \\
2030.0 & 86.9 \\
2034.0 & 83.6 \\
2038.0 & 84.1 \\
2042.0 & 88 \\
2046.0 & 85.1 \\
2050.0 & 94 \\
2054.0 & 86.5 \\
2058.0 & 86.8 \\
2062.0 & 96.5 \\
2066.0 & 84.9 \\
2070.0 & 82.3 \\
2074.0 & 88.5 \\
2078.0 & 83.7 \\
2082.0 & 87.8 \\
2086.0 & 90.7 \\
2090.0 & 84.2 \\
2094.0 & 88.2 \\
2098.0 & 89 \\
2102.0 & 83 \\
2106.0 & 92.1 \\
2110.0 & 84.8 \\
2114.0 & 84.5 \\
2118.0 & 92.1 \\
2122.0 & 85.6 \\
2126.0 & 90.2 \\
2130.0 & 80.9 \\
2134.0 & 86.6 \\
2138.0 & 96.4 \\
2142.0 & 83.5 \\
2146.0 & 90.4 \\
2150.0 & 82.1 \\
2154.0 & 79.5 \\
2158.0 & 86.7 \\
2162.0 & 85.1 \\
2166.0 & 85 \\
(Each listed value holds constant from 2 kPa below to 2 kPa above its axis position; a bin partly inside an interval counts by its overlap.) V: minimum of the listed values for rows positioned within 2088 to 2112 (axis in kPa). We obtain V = 83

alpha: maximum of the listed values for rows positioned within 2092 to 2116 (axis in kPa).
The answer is 92.1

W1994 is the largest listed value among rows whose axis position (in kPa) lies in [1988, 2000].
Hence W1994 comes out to 69.4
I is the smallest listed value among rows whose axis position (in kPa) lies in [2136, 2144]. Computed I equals 83.5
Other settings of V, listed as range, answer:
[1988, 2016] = 56.9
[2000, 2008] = 76.7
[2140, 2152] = 82.1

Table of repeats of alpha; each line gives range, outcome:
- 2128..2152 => 96.4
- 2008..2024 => 89.6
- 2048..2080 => 96.5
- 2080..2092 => 90.7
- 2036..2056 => 94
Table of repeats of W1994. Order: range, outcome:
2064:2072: 84.9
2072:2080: 88.5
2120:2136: 90.2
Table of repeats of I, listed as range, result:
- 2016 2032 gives 77.2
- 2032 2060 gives 83.6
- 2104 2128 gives 84.5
